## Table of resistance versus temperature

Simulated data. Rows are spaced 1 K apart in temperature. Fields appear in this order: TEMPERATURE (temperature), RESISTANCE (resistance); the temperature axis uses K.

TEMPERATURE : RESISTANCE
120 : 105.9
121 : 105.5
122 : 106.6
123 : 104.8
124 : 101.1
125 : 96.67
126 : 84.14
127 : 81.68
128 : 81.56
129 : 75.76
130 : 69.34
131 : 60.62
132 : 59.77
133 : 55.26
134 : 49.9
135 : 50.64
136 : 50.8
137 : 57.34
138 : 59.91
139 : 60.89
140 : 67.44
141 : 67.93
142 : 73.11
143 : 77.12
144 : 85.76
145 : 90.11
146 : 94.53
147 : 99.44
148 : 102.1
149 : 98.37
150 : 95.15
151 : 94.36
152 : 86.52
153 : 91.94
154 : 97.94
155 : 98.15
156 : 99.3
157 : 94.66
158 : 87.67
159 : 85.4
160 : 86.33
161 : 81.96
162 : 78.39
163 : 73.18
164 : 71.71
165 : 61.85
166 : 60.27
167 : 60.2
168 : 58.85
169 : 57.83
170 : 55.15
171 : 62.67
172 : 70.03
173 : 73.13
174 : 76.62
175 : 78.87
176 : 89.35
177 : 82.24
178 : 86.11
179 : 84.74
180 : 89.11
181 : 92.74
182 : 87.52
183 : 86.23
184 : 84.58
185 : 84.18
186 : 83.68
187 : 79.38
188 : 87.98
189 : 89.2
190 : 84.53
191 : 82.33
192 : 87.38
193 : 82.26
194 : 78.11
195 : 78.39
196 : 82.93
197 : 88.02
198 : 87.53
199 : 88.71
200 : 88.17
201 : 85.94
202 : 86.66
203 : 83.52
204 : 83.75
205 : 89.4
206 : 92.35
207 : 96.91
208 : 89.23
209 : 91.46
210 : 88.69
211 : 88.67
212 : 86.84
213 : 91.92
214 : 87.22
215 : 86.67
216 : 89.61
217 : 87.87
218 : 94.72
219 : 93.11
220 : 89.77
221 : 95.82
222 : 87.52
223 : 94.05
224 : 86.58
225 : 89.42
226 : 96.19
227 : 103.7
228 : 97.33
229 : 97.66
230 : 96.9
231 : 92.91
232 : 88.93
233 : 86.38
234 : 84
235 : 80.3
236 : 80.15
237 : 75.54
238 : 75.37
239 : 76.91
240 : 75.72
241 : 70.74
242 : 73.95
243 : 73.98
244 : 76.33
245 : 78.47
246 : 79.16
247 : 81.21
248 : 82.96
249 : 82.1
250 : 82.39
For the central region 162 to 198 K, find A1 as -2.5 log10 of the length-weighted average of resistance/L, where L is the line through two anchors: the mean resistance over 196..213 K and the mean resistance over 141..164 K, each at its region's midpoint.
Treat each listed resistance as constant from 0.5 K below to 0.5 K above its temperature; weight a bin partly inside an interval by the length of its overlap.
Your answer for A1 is 0.14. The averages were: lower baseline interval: 88.8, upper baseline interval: 88.4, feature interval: 78.2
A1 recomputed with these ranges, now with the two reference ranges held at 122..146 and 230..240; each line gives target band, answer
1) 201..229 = -0.125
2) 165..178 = 0.115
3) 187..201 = -0.079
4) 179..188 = -0.106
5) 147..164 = -0.198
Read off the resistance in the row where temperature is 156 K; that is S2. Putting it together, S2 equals 99.3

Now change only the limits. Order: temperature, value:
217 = 87.87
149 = 98.37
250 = 82.39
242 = 73.95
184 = 84.58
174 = 76.62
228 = 97.33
